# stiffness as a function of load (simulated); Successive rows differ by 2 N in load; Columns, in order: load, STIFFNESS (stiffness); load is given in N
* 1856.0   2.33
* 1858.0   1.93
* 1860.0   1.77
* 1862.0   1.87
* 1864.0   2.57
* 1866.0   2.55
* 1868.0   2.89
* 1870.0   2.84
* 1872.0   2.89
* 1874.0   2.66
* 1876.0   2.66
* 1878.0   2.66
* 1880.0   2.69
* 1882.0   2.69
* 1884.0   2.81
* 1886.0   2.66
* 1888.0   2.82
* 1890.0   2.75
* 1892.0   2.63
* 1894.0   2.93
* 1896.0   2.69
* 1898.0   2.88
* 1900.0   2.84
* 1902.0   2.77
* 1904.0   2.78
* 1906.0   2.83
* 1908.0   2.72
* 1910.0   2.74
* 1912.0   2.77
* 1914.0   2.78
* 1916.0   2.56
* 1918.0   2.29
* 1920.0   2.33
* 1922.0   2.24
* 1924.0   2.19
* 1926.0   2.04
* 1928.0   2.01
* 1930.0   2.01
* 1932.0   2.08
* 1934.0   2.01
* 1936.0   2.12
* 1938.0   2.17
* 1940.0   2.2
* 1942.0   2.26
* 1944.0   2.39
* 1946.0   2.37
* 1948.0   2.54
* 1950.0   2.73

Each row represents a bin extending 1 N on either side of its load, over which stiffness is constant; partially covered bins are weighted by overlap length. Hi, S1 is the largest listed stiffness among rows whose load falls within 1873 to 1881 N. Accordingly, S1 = 2.69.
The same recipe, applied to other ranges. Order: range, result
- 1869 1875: 2.89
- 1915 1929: 2.56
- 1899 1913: 2.84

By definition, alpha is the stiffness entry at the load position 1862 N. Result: 1.87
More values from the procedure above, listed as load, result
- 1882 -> 2.69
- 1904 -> 2.78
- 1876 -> 2.66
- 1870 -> 2.84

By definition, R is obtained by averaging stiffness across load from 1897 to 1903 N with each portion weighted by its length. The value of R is 2.83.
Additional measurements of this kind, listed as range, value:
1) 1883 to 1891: 2.76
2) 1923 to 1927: 2.12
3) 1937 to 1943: 2.21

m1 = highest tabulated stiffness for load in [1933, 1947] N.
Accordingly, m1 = 2.39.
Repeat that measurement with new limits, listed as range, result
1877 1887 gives 2.81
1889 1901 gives 2.93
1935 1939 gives 2.17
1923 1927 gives 2.19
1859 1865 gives 2.57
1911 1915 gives 2.78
